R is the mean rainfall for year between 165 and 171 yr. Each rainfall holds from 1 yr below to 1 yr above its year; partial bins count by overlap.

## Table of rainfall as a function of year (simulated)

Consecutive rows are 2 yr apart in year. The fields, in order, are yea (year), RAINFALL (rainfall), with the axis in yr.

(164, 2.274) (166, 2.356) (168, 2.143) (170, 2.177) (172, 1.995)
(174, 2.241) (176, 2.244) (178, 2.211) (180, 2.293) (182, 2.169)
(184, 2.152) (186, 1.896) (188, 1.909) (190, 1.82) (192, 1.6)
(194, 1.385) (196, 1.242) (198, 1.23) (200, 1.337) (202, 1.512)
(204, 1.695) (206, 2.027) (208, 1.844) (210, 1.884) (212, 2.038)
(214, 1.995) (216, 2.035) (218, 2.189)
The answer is 2.23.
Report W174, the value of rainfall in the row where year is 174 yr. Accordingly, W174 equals 2.241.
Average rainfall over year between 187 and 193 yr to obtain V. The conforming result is 1.78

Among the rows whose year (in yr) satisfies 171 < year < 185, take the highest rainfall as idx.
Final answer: 2.293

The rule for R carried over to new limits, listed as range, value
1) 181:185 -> 2.16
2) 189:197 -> 1.51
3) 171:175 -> 2.12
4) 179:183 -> 2.23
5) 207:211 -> 1.86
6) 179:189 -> 2.08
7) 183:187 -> 2.02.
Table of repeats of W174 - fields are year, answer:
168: 2.143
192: 1.6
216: 2.035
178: 2.211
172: 1.995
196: 1.242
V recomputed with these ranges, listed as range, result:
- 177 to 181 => 2.25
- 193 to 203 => 1.34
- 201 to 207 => 1.74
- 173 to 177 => 2.24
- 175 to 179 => 2.23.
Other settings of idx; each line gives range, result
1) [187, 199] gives 1.909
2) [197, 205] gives 1.695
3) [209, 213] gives 2.038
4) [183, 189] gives 2.152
